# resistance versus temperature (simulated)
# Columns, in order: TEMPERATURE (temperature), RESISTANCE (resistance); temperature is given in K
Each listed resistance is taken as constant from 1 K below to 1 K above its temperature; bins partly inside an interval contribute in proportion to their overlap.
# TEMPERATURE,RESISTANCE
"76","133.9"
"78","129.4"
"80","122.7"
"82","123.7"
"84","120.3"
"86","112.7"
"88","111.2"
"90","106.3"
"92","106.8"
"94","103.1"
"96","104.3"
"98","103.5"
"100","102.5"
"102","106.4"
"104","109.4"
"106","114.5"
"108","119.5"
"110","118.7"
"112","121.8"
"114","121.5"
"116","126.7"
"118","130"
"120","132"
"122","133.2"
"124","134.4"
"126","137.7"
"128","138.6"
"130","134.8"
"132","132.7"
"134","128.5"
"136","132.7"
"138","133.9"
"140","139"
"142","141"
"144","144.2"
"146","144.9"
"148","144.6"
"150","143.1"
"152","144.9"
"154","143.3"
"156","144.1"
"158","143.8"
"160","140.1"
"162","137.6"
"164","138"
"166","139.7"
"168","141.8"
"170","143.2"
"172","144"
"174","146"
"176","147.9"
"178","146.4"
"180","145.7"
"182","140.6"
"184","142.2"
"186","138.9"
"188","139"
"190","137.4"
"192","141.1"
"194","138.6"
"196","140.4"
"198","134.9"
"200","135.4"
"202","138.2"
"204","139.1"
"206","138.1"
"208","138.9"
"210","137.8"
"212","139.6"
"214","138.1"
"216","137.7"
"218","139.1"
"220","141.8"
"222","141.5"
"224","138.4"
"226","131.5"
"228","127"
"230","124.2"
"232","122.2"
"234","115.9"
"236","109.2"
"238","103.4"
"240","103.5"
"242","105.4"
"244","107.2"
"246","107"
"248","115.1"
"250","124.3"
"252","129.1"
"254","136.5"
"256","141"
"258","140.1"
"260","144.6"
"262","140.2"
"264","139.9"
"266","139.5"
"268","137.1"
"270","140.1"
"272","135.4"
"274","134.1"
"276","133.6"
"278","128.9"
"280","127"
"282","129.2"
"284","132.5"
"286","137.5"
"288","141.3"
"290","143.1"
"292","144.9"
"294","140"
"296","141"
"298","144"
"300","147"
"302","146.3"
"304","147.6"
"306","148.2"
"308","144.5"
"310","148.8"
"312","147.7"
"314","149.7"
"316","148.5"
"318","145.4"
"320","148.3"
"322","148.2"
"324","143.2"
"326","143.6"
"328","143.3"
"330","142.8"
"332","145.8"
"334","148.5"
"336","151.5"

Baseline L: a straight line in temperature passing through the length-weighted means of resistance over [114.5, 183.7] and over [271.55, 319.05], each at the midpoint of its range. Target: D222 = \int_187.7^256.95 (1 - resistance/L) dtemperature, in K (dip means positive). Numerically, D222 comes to 5.27 K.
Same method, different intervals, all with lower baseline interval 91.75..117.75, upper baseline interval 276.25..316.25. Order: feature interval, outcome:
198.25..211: -1.0 K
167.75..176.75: -1.6 K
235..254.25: 3.0 K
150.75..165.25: -2.5 K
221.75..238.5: 1.0 K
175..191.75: -2.4 K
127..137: -1.4 K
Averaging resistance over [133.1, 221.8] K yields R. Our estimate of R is 140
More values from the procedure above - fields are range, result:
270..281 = 133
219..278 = 128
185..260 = 130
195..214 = 138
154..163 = 142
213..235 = 132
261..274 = 138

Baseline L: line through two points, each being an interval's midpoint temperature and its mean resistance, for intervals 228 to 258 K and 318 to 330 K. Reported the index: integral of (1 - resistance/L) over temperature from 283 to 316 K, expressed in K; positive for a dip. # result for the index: -1.7 K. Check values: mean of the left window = 119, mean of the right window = 145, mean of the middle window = 144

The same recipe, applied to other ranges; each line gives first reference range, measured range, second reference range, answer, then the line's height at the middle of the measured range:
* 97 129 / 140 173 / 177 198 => -2.35 K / 133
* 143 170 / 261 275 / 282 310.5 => 0.45 K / 143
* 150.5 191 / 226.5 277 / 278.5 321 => 5.78 K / 143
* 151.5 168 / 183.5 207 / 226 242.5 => -1.76 K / 129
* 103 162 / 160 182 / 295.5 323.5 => -1.01 K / 137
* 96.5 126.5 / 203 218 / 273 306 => -0.91 K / 131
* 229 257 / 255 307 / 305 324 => -2.42 K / 133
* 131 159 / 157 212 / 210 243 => -2.91 K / 133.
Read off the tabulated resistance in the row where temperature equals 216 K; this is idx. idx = 137.7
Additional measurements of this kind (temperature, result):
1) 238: 103.4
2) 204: 139.1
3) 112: 121.8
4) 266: 139.5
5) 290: 143.1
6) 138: 133.9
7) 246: 107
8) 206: 138.1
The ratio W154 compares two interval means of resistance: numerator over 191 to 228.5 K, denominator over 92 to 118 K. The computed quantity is 1.2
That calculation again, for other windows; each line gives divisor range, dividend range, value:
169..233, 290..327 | 1.05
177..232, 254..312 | 1.01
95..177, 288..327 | 1.10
